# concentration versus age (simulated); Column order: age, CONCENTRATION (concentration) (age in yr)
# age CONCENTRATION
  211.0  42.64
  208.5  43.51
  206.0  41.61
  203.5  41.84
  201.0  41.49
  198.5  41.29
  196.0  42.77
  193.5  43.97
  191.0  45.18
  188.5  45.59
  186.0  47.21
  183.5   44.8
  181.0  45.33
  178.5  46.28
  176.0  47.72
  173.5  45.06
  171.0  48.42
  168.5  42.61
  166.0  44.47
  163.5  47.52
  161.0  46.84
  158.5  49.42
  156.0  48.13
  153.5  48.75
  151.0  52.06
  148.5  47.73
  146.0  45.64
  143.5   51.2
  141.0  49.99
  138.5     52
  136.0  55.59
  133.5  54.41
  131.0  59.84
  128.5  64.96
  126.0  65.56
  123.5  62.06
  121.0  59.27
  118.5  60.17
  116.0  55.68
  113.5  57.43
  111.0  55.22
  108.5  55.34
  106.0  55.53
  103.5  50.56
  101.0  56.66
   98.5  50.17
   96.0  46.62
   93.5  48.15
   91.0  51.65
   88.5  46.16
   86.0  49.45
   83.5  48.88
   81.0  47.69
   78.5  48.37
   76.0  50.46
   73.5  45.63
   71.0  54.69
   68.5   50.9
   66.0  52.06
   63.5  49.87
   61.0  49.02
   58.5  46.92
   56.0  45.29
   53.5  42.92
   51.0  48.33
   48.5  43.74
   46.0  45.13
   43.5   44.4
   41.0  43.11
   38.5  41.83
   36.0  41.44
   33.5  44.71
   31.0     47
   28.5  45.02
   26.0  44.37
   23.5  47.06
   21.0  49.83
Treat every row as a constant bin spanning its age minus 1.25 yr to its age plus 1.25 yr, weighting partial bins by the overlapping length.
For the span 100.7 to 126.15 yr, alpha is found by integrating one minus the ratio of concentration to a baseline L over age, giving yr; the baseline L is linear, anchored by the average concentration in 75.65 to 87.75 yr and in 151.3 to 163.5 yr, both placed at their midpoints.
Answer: -4.5 yr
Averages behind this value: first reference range 48.7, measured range 57.3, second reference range 48.5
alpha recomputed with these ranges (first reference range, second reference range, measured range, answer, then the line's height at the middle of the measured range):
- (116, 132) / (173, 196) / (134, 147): 1.4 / 57.2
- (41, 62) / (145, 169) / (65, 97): -2.2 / 46.1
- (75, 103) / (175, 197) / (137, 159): -1.2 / 47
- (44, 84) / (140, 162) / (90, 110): -1.4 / 48.4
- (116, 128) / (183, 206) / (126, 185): 3.7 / 53.2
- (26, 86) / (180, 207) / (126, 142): -4.2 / 45.1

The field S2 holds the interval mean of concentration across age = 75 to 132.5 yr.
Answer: 54.2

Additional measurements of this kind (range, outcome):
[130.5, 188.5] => 48.5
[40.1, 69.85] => 46.9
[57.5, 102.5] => 49.7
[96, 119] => 54.6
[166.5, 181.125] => 45.9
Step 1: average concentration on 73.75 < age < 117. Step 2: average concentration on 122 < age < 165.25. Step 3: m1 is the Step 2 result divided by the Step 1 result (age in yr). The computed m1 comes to 1.0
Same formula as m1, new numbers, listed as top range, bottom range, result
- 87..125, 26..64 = 1.20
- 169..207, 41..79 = 0.93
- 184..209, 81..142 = 0.80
